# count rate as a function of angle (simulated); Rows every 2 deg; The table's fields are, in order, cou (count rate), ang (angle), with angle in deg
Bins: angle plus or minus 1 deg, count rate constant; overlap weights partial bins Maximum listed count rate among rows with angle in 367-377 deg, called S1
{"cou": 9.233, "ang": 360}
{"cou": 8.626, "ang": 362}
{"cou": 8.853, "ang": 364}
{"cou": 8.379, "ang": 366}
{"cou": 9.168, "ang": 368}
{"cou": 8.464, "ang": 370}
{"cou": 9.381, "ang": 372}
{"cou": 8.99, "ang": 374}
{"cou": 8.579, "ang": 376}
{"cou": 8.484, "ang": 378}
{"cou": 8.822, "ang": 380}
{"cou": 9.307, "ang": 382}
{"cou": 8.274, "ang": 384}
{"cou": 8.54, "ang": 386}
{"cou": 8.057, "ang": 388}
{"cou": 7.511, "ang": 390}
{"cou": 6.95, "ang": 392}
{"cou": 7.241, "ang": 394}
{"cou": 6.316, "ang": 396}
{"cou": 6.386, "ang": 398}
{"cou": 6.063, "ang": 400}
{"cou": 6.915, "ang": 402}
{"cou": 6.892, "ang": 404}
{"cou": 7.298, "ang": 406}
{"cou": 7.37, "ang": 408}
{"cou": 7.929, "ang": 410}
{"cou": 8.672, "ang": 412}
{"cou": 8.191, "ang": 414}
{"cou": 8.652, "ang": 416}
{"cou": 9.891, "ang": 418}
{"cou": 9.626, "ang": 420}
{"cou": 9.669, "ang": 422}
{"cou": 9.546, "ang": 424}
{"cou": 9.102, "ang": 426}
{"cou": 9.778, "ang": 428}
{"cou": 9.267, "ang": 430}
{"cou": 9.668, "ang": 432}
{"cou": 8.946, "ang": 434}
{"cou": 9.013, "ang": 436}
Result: 9.381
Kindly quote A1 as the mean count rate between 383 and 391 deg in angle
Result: 8.1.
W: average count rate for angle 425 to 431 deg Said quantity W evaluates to 9.38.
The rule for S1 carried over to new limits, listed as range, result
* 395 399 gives 6.386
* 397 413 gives 8.672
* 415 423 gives 9.891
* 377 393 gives 9.307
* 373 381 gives 8.99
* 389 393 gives 7.511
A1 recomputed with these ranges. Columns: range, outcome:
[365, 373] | 8.85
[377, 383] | 8.87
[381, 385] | 8.79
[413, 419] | 8.91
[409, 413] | 8.3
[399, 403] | 6.49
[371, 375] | 9.19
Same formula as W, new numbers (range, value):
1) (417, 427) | 9.57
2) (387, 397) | 7.22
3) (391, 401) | 6.59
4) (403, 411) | 7.37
